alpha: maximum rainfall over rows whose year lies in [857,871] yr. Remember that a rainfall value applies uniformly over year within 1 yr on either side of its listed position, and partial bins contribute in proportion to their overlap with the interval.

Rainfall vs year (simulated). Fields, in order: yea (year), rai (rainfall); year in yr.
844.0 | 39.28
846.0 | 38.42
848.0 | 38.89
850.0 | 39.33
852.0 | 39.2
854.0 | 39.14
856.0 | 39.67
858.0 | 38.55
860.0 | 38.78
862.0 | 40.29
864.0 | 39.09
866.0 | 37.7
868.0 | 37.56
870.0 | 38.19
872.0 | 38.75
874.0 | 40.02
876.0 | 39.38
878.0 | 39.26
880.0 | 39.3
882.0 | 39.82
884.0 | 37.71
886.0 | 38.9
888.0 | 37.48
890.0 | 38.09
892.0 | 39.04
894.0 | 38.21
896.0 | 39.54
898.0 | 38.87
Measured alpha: 40.29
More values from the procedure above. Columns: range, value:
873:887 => 40.02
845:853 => 39.33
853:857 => 39.67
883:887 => 38.9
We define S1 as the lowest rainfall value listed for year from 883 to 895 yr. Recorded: 37.48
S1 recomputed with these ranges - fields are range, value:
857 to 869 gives 37.56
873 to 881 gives 39.26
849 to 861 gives 38.55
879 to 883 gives 39.3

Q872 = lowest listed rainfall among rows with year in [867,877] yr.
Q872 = 37.56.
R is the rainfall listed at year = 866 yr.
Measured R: 37.7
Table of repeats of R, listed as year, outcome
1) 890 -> 38.09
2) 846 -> 38.42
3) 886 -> 38.9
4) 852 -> 39.2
